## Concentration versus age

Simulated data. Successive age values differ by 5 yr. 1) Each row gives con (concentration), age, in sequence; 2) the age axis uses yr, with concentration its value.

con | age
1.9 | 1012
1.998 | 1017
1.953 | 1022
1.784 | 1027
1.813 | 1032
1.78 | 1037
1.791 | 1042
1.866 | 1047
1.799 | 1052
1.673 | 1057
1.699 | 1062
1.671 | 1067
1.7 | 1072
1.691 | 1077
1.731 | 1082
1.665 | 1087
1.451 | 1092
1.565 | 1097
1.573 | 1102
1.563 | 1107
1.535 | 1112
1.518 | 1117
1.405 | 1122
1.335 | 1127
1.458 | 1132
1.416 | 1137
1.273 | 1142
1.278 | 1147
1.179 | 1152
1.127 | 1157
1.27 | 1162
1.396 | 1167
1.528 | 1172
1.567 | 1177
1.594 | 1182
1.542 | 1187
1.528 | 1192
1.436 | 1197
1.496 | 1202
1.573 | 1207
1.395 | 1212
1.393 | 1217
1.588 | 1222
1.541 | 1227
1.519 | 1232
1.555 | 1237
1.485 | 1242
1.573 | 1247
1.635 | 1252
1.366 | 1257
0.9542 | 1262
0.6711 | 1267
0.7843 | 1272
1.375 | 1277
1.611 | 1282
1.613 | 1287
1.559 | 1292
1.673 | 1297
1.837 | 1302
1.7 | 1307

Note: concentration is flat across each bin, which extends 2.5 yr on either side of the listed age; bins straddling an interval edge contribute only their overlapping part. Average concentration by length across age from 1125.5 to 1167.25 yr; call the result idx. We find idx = 1.3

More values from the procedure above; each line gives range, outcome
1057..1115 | 1.62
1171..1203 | 1.53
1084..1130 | 1.51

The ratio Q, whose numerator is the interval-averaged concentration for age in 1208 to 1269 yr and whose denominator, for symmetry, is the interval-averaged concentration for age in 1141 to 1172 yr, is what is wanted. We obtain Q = 1.1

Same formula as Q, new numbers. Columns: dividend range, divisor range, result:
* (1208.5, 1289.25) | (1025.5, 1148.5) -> 0.86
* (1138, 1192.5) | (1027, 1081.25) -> 0.79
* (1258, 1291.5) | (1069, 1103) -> 0.74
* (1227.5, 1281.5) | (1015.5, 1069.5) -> 0.73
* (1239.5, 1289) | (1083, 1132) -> 0.86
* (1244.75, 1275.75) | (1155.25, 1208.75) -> 0.80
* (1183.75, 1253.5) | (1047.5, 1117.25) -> 0.92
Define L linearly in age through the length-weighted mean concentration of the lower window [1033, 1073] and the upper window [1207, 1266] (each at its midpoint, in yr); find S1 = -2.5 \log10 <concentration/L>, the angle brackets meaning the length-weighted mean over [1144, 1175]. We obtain 0.20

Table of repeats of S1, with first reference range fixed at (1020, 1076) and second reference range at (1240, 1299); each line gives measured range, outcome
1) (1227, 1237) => -0.08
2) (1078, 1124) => 0.07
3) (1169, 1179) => 0.00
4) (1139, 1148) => 0.23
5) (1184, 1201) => 0.00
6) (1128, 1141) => 0.15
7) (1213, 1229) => -0.04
